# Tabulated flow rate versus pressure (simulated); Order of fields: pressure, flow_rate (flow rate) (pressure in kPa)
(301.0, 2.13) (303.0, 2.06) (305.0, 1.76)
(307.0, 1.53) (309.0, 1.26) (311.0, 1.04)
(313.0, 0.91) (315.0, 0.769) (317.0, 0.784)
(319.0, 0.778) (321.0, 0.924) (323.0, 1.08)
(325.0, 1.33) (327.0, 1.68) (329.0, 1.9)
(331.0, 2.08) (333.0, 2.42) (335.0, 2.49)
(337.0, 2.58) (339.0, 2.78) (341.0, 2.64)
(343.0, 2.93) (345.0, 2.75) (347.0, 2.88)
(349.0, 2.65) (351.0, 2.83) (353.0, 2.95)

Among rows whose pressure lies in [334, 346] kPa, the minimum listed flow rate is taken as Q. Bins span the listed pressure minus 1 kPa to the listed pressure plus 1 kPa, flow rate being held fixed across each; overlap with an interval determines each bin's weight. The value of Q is 2.49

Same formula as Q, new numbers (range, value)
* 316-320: 0.778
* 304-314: 0.91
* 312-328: 0.769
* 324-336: 1.33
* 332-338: 2.42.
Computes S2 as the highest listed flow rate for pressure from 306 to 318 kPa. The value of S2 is 1.53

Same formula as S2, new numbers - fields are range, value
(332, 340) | 2.78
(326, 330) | 1.9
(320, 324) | 1.08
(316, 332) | 2.08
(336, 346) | 2.93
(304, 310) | 1.76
